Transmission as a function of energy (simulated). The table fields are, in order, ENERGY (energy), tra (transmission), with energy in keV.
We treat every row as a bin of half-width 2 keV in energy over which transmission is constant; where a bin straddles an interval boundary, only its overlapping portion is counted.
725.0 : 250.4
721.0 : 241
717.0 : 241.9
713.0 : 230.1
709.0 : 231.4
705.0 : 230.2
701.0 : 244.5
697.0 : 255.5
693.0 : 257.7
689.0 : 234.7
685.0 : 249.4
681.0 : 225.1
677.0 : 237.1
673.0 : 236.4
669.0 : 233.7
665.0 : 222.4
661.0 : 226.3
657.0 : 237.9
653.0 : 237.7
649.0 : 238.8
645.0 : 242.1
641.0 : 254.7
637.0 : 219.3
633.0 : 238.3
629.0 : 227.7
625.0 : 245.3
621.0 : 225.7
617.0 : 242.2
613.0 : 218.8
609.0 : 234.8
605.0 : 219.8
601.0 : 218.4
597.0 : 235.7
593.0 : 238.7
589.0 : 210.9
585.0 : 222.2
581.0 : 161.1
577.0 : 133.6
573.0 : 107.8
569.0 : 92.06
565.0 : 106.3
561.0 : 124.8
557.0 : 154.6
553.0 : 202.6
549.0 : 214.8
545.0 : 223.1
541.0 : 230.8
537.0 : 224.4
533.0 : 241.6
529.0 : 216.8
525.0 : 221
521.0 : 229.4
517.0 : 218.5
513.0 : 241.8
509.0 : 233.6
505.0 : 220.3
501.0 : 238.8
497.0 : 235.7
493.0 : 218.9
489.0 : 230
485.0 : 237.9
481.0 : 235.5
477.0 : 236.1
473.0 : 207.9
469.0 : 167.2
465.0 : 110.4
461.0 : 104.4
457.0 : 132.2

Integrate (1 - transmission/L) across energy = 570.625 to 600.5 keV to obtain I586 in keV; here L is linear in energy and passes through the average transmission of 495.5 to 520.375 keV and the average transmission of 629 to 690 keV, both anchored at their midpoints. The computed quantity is 5.9 keV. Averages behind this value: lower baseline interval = 231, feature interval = 188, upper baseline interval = 235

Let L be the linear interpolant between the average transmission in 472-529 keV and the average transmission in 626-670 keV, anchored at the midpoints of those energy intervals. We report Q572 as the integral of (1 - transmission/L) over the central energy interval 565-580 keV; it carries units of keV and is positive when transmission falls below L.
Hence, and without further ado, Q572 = 7.6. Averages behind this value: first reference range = 229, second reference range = 235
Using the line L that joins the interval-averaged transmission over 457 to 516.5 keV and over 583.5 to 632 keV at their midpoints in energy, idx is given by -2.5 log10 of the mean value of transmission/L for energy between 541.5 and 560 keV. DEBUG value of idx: 0.11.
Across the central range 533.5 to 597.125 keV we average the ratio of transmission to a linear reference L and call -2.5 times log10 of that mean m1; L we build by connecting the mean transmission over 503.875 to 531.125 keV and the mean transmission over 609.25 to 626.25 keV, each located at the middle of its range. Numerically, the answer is 0.26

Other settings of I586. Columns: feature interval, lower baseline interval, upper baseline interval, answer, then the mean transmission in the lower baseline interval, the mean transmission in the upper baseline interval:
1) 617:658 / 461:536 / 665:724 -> -0.85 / 216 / 239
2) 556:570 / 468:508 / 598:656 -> 6.74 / 224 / 233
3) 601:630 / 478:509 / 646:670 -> 0.35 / 231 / 233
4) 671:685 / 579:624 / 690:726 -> 0.06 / 221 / 242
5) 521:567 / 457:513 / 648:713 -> 3.46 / 205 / 237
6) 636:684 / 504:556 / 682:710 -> 0.78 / 223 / 243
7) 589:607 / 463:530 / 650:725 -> 0.16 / 218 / 238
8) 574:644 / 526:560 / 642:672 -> 1.90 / 211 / 235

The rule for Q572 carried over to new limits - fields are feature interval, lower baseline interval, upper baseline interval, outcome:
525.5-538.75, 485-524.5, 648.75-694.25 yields 0.2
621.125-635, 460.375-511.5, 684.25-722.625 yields -0.3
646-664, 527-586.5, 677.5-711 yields -1.0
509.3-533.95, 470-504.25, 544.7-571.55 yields -4.6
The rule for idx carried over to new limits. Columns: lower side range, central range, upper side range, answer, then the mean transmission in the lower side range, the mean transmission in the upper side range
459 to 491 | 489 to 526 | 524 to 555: -0.11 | 191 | 222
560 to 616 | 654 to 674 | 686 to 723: -0.05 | 182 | 241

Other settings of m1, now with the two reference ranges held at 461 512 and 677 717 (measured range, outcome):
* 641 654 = -0.04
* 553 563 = 0.40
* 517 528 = -0.04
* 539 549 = -0.03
